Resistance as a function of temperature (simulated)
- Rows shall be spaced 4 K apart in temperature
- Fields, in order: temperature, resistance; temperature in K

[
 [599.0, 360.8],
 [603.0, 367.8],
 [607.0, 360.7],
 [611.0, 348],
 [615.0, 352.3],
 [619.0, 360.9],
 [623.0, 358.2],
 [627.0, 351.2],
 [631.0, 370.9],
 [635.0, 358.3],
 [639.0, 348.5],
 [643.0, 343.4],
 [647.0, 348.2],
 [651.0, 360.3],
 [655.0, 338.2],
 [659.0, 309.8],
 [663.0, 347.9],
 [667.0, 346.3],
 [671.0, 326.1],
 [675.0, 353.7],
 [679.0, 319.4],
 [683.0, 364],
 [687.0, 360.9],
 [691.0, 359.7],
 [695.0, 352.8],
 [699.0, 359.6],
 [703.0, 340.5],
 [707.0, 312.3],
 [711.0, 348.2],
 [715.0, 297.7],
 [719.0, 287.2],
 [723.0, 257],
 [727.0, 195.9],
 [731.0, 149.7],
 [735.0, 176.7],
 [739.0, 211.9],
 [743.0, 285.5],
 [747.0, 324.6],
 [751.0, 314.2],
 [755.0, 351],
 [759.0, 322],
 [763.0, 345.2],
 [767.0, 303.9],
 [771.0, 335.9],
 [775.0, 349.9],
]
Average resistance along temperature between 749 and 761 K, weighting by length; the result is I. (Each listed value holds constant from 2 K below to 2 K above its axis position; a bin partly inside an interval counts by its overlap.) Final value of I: 329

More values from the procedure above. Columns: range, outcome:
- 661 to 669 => 347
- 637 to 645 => 346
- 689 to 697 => 356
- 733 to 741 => 194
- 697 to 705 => 350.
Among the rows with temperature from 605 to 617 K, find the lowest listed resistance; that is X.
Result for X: 348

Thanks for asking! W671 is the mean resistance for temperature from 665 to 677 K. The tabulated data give 342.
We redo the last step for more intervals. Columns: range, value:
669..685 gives 341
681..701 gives 359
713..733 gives 238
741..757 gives 319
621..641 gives 357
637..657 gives 348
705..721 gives 311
